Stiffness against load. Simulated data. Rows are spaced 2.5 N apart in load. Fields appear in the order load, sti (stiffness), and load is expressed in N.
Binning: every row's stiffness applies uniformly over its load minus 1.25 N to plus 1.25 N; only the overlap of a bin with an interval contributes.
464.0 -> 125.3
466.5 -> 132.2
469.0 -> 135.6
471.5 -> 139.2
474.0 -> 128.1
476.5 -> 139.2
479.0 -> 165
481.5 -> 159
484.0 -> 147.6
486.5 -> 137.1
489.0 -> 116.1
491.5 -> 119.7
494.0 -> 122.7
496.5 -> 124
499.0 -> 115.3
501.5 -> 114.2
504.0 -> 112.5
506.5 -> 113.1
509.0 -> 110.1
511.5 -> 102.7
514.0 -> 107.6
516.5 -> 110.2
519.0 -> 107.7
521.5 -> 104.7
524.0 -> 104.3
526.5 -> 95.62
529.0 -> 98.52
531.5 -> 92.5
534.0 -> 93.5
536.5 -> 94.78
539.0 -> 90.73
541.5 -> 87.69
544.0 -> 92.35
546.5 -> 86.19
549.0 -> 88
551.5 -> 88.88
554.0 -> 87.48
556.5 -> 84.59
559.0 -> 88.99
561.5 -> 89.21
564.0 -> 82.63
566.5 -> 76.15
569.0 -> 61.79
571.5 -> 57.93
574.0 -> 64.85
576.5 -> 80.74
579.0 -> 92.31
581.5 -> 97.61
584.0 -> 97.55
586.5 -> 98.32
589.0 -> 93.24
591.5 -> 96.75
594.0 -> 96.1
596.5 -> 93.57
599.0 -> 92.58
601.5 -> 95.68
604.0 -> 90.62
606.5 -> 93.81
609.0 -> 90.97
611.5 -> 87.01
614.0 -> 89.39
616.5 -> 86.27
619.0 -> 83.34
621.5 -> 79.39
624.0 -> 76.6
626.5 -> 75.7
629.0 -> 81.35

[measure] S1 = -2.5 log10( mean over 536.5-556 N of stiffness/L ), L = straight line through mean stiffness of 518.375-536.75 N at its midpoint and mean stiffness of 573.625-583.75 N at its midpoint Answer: 0.065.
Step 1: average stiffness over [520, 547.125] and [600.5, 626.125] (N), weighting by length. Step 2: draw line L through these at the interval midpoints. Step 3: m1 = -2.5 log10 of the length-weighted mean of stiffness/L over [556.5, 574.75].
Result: 0.21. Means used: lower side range 94.9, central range 75.5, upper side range 86.8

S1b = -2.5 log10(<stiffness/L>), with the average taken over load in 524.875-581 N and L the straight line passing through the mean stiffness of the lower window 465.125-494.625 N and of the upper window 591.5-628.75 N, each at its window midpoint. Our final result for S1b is 0.27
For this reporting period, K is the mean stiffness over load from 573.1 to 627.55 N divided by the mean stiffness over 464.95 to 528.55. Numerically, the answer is 0.73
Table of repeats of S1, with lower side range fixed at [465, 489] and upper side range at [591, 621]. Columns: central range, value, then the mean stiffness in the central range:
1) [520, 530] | 0.21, 101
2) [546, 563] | 0.26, 87.6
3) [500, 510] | 0.16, 113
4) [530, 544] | 0.27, 92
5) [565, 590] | 0.23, 81.9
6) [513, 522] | 0.16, 108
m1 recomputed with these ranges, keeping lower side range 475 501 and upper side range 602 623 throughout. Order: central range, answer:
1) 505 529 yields 0.16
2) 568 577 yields 0.49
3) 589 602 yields -0.01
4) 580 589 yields 0.01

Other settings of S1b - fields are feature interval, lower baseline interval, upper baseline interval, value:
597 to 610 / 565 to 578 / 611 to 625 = -0.17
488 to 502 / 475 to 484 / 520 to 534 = 0.14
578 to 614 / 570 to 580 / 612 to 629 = -0.21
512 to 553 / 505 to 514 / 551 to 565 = 0.02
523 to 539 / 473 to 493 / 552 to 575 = 0.07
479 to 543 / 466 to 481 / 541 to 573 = 0.03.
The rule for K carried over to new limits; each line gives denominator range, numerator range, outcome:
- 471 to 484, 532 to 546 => 0.62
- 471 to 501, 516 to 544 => 0.73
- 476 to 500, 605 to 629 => 0.63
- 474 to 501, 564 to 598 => 0.64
